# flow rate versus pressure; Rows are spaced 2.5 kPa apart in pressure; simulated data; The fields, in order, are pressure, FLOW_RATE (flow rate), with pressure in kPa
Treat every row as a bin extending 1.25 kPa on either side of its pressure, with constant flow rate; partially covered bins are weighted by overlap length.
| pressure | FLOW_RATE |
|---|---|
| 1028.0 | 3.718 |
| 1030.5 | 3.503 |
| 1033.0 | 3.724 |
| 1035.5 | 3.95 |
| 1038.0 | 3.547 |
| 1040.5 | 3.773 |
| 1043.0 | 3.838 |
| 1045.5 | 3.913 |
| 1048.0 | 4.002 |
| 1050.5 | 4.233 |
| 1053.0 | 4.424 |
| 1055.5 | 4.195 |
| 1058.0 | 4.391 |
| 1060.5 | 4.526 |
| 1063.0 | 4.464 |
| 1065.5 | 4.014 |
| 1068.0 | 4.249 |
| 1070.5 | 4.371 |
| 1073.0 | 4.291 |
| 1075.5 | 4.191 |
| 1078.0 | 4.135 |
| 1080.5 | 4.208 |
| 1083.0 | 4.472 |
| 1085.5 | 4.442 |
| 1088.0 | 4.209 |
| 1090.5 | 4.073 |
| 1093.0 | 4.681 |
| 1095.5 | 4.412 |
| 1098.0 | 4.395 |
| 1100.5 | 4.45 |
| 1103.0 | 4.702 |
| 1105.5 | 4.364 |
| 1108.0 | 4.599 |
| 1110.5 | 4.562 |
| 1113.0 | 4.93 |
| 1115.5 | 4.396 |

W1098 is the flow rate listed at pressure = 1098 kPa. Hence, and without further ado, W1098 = 4.395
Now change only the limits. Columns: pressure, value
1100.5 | 4.45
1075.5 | 4.191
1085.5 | 4.442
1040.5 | 3.773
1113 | 4.93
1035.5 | 3.95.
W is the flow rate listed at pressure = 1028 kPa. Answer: 3.718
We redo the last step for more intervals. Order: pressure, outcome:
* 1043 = 3.838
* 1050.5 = 4.233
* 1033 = 3.724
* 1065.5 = 4.014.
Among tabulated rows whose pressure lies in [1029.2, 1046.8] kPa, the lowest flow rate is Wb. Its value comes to 3.503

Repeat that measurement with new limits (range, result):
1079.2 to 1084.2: 4.208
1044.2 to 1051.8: 3.913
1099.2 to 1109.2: 4.364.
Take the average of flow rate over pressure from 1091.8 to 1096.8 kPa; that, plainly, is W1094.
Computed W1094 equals 4.54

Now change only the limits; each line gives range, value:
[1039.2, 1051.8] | 3.95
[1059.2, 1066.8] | 4.33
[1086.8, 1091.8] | 4.15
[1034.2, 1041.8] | 3.76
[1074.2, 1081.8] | 4.18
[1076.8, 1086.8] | 4.31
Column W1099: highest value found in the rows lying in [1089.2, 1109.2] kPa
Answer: 4.702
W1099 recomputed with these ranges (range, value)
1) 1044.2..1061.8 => 4.526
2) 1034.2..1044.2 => 3.95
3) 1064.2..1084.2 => 4.472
